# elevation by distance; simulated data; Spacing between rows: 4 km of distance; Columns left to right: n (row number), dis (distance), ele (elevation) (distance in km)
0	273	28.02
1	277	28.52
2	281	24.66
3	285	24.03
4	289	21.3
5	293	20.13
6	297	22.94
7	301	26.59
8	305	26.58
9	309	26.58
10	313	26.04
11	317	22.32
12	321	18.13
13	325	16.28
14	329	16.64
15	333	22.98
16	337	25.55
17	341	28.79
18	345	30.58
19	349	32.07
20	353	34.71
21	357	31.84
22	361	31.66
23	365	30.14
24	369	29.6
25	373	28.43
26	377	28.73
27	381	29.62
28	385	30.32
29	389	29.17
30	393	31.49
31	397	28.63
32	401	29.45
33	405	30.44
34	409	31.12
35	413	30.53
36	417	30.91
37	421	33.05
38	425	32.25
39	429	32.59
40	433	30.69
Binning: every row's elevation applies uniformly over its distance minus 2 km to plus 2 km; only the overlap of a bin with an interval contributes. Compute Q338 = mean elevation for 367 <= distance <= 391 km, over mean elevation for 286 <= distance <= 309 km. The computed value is 1.23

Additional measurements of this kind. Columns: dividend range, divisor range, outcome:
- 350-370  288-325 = 1.37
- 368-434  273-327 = 1.29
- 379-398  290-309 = 1.24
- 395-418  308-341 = 1.36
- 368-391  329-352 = 1.07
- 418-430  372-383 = 1.12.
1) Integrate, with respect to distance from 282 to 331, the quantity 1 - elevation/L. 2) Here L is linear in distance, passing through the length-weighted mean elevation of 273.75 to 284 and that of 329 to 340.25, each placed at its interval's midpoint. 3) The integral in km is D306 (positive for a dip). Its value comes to 5.2 km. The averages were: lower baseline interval 26.5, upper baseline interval 23.4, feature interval 22.3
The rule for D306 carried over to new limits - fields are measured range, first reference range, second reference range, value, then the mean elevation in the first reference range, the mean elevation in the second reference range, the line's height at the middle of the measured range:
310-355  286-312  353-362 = 6.32 km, 24.1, 32.4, 28.9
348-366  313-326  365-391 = -4.26 km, 20.2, 29.4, 26.1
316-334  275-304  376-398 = 5.00 km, 24.1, 29.7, 26.2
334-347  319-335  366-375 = -3.62 km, 18.5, 29.1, 21.8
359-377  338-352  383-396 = 0.29 km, 30.4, 30.2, 30.3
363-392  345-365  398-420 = 1.80 km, 32.1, 30.5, 31.5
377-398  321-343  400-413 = -1.20 km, 21.7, 30.4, 28.2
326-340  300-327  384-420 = 1.64 km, 23.1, 30.3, 24.7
